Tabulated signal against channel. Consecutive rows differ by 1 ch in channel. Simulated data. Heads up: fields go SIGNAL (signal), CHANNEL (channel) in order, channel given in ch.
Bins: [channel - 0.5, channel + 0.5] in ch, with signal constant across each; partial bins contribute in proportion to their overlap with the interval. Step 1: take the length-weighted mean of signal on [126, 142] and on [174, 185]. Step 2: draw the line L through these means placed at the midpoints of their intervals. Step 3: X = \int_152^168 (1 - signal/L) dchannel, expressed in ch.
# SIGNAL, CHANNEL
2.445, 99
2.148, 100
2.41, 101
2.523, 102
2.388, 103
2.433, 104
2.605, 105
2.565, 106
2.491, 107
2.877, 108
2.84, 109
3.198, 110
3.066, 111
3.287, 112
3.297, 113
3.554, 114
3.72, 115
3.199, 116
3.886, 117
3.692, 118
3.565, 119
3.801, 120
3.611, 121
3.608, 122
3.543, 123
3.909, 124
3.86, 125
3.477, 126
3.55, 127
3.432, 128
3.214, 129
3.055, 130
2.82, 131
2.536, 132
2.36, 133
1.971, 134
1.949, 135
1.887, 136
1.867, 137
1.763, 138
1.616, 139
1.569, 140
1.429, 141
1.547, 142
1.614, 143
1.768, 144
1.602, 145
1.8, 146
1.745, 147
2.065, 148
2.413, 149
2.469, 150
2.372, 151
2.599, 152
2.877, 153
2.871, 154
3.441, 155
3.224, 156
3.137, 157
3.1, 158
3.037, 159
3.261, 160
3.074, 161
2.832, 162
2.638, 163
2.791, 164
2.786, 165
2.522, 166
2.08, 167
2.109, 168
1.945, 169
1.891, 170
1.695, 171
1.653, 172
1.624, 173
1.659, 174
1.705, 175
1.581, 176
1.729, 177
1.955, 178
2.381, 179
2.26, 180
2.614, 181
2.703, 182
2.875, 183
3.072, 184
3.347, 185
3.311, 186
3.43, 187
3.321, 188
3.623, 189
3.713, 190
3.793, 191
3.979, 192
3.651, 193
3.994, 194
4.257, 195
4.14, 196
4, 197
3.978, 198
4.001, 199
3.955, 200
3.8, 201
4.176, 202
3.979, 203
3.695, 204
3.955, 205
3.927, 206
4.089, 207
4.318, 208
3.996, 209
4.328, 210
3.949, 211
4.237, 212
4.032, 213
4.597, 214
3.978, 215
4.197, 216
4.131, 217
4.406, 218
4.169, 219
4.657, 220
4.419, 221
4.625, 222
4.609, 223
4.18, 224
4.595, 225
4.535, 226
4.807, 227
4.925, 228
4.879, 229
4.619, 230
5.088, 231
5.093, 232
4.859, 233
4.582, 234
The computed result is -3.8 ch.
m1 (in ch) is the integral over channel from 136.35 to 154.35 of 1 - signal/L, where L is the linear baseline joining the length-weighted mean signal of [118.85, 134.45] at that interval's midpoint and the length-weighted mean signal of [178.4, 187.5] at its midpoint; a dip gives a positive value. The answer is 6.6 ch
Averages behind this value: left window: 3.27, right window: 2.88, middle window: 1.99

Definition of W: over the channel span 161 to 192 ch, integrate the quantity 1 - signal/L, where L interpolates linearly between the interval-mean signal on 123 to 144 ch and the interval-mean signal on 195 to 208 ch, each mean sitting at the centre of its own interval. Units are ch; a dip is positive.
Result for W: 8.1 ch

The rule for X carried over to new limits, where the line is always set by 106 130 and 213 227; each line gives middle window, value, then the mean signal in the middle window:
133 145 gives 6.2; 1.75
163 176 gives 6.2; 2.04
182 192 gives 1.7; 3.38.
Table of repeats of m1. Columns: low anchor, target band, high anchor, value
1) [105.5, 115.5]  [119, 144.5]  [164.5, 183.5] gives 1.3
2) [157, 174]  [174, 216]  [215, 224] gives 0.3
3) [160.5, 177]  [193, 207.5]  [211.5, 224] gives -1.8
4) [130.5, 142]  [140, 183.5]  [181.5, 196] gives 6.1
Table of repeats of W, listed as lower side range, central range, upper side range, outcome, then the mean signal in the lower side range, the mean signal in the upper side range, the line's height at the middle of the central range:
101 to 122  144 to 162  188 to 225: 4.7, 3.12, 4.09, 3.55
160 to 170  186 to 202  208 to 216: -1.3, 2.54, 4.17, 3.55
